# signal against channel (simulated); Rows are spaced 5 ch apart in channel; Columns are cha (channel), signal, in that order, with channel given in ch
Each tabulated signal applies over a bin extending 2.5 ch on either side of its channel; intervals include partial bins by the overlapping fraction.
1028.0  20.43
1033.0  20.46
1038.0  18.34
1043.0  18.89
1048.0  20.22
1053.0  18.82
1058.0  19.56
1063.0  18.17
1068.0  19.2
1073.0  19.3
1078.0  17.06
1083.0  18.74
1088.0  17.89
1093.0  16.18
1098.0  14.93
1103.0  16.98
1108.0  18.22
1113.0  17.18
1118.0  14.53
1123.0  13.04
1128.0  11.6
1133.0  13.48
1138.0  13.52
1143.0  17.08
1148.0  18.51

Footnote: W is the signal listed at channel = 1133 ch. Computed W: 13.48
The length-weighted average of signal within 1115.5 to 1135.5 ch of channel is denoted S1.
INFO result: 13.2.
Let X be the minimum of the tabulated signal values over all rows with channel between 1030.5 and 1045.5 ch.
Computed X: 18.34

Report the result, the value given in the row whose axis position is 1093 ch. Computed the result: 16.18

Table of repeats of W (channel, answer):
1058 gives 19.56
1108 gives 18.22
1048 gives 20.22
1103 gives 16.98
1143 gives 17.08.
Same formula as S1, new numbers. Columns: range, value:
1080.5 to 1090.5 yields 18.3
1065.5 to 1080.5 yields 18.5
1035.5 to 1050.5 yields 19.1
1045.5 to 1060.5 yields 19.5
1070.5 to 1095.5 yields 17.8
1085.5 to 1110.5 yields 16.8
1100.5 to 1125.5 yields 16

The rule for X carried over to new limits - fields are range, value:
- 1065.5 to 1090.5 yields 17.06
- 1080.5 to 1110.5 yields 14.93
